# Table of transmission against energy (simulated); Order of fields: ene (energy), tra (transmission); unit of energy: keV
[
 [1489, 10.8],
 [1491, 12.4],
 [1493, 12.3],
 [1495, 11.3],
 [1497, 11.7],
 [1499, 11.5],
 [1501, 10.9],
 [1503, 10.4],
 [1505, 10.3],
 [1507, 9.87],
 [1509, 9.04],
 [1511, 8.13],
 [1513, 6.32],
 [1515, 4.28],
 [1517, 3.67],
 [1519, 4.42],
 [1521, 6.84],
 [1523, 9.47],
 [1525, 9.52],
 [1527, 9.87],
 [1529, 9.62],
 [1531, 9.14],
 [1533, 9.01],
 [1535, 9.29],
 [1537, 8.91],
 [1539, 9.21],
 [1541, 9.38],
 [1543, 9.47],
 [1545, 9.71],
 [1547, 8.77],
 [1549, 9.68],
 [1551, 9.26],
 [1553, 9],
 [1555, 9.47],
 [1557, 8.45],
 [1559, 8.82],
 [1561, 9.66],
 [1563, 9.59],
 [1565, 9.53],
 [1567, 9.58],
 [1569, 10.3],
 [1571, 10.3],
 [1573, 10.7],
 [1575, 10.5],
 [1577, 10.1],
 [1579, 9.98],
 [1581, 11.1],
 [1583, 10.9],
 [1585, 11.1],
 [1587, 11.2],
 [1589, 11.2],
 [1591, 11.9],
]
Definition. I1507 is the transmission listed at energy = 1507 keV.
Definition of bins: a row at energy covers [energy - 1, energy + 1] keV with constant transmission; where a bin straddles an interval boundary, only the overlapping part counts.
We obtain 9.87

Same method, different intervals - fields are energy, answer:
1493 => 12.3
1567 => 9.58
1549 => 9.68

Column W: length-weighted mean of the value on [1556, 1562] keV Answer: 8.98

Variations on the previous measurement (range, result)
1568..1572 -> 10.3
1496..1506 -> 11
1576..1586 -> 10.6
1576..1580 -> 10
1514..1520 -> 4.12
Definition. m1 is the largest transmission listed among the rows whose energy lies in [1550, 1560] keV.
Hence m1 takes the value 9.47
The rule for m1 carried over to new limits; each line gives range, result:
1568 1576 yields 10.7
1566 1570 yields 10.3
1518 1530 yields 9.87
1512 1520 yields 6.32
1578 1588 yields 11.2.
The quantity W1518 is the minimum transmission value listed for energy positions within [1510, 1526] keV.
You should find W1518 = 3.67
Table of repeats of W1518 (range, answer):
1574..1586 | 9.98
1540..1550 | 8.77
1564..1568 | 9.53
